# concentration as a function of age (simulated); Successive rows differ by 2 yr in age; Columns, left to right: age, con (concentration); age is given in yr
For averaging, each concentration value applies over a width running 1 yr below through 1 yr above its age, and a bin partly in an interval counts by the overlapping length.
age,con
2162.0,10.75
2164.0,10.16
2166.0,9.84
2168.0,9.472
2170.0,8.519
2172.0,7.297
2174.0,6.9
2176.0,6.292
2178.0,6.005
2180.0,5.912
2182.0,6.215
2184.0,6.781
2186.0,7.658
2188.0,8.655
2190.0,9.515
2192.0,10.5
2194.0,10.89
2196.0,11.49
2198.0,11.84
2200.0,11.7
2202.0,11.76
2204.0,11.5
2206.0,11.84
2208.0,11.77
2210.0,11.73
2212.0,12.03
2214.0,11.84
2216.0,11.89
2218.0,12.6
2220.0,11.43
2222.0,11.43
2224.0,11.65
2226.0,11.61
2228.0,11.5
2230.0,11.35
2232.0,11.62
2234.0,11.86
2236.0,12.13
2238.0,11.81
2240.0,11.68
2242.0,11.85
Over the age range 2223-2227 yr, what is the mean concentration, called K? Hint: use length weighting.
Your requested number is 11.6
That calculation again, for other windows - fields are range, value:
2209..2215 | 11.9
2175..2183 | 6.11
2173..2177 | 6.6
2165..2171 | 9.28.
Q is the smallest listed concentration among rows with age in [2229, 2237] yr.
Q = 11.35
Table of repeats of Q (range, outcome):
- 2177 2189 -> 5.912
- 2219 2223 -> 11.43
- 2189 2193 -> 9.515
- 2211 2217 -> 11.84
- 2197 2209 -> 11.5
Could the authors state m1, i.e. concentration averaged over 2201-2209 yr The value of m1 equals 11.7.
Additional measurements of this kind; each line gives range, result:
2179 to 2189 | 7.04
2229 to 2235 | 11.6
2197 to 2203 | 11.8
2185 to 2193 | 9.08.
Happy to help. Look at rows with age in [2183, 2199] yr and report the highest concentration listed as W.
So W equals 11.84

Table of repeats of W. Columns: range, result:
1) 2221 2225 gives 11.65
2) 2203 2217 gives 12.03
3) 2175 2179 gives 6.292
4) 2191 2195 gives 10.89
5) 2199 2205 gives 11.76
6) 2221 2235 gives 11.86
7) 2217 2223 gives 12.6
